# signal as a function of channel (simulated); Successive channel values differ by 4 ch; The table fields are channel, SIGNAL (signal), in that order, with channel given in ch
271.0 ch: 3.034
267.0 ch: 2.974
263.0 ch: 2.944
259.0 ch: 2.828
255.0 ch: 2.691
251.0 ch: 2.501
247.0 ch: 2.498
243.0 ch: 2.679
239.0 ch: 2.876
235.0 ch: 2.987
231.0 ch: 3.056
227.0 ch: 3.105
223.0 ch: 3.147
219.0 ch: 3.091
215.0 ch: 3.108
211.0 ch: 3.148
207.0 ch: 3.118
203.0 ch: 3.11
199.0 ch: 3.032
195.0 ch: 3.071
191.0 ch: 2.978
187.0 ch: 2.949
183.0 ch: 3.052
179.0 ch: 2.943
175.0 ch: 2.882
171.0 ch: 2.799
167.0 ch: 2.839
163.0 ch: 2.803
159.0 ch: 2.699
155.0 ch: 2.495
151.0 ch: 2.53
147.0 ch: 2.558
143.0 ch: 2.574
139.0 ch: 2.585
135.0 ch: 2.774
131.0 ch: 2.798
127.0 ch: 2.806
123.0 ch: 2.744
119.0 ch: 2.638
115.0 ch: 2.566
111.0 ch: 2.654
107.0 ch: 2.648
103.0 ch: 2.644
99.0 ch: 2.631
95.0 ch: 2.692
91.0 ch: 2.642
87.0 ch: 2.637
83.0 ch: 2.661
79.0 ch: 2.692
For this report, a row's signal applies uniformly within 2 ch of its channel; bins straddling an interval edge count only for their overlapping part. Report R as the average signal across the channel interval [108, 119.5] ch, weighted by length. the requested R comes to 2.62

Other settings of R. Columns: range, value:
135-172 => 2.66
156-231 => 2.99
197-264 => 2.94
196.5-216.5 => 3.1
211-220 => 3.11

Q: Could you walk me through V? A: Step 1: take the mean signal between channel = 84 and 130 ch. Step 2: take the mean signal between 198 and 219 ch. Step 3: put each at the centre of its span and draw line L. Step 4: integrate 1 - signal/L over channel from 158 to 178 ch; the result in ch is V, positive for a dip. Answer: 0.8 ch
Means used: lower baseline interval 2.67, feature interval 2.82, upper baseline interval 3.11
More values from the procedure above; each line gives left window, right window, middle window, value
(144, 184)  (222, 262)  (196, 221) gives -2.72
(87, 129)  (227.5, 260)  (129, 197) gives -1.82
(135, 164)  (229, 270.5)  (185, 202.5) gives -2.05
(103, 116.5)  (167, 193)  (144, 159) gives 1.35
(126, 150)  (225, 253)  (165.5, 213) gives -4.34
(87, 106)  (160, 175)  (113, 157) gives 1.55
